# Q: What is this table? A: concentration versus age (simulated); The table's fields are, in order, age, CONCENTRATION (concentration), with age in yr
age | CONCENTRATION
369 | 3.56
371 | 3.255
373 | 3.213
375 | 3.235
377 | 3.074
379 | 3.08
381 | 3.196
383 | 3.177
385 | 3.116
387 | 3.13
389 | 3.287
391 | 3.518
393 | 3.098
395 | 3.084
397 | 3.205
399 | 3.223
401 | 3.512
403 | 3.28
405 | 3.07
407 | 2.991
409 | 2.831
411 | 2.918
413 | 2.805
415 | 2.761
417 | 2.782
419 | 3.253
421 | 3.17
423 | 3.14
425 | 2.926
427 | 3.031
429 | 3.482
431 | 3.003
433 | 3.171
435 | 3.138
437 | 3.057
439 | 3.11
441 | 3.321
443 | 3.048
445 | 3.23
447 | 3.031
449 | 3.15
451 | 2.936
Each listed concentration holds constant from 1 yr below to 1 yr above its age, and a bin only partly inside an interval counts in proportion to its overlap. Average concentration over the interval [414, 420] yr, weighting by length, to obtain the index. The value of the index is 2.93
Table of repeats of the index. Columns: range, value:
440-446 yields 3.2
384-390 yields 3.18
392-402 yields 3.22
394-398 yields 3.14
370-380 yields 3.17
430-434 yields 3.09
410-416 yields 2.83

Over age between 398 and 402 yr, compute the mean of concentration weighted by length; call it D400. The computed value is 3.37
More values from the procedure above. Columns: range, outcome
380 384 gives 3.19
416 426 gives 3.05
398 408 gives 3.22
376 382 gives 3.12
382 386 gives 3.15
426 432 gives 3.17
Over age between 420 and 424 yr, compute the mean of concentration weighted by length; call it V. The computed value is 3.16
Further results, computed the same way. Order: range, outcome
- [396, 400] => 3.21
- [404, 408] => 3.03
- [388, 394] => 3.3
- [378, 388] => 3.14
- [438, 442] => 3.22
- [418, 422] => 3.21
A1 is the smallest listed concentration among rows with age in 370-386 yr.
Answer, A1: 3.074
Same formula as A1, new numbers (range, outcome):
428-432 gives 3.003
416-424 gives 2.782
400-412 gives 2.831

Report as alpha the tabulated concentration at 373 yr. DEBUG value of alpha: 3.213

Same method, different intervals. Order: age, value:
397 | 3.205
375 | 3.235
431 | 3.003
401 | 3.512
